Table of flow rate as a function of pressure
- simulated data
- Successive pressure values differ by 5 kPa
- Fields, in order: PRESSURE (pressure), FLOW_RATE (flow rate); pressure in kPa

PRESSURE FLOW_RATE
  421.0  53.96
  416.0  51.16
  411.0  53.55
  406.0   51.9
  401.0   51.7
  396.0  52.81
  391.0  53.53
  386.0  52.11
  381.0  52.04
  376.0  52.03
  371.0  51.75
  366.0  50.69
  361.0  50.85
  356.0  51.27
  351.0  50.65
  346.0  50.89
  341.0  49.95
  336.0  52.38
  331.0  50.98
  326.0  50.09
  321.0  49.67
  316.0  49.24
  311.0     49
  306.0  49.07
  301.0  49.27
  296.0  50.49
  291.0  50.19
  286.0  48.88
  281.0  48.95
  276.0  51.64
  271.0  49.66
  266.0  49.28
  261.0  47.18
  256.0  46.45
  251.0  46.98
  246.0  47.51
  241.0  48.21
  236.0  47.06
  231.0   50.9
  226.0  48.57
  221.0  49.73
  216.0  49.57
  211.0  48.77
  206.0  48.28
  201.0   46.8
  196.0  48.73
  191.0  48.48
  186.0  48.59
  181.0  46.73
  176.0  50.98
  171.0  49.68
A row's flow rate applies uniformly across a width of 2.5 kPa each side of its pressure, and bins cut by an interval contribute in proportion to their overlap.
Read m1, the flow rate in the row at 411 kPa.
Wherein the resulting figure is 53.55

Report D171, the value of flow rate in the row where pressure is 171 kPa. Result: 49.68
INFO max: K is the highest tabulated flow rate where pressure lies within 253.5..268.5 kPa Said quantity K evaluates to 49.28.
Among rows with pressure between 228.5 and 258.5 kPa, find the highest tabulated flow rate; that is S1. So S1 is 50.9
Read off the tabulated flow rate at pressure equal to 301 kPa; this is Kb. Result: 49.27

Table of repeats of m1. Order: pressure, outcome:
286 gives 48.88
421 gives 53.96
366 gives 50.69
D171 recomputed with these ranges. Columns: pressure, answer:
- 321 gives 49.67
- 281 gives 48.95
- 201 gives 46.8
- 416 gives 51.16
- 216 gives 49.57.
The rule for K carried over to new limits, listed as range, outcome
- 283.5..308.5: 50.49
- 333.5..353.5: 52.38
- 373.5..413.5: 53.55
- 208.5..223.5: 49.73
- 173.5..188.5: 50.98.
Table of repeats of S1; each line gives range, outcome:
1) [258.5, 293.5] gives 51.64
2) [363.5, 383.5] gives 52.04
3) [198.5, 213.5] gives 48.77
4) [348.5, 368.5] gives 51.27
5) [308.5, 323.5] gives 49.67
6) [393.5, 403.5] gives 52.81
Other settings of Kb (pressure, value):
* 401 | 51.7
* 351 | 50.65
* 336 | 52.38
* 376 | 52.03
